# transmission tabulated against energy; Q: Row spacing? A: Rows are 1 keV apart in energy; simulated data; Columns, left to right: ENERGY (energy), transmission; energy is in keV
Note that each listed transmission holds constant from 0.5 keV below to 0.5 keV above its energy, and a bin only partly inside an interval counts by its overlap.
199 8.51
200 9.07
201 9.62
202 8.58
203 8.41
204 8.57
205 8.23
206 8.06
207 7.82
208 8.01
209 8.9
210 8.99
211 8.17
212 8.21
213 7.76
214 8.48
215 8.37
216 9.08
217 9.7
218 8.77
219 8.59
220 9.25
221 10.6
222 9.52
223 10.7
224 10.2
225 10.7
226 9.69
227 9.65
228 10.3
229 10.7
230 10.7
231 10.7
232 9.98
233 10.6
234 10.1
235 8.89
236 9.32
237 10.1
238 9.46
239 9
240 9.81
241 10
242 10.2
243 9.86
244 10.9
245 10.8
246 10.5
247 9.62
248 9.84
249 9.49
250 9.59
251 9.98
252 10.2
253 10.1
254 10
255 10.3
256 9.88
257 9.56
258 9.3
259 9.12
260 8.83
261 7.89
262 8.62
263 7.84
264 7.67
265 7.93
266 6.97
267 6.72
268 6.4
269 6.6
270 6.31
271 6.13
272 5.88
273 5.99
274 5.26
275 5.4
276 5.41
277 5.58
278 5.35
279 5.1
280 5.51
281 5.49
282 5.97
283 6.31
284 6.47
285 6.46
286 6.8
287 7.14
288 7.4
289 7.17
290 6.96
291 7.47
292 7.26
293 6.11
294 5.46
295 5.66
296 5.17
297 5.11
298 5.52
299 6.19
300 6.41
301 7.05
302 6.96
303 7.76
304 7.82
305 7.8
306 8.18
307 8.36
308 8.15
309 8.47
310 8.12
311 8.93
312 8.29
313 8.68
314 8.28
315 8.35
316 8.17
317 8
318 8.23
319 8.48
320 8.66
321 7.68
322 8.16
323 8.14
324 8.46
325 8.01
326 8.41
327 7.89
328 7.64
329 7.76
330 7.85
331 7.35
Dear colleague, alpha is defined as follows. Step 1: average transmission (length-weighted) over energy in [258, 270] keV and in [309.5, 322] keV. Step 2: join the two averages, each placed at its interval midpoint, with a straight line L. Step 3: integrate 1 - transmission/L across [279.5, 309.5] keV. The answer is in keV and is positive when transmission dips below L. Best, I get 4.9 keV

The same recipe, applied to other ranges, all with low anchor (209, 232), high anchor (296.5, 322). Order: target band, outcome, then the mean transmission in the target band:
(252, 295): 6.9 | 7.12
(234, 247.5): -1.2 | 9.89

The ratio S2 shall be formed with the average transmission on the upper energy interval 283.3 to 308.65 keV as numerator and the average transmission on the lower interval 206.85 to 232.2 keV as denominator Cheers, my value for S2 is 0.7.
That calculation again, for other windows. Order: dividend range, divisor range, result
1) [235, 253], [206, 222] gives 1.14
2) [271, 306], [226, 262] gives 0.64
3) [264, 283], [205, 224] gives 0.68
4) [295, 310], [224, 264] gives 0.72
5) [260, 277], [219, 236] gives 0.67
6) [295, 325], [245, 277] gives 0.94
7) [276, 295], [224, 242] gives 0.63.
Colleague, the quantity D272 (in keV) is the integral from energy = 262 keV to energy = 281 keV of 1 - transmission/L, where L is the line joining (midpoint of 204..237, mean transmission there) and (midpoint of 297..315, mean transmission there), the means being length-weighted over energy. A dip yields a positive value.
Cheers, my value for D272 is 4.7 keV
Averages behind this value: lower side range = 9.34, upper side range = 7.65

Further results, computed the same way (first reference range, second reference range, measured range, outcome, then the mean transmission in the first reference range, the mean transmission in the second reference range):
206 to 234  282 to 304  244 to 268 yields -3.4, 9.4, 6.53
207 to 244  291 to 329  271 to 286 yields 4.6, 9.52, 7.57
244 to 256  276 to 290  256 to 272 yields 1.4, 10.1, 6.21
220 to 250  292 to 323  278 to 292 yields 3.0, 10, 7.48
